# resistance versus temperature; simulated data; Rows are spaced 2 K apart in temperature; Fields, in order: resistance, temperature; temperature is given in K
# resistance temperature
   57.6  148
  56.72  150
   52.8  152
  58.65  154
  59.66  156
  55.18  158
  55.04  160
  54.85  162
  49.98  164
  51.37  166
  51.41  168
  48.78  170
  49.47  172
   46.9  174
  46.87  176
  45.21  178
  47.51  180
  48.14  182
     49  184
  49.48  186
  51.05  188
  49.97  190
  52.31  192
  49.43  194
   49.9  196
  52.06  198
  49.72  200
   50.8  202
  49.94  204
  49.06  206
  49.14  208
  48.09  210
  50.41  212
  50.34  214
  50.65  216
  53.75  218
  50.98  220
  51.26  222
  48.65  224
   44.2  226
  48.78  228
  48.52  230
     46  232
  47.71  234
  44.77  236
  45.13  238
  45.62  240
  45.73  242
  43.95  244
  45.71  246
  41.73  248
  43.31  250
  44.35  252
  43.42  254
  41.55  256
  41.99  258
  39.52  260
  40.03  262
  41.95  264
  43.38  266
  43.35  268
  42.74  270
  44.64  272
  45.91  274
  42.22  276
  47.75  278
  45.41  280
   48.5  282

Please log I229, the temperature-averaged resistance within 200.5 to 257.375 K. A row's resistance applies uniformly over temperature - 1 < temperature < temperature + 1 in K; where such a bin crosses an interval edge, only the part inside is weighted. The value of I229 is 47.3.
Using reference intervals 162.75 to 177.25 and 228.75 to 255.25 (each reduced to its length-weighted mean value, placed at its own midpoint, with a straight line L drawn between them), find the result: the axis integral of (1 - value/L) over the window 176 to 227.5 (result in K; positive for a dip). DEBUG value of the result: -2.36 K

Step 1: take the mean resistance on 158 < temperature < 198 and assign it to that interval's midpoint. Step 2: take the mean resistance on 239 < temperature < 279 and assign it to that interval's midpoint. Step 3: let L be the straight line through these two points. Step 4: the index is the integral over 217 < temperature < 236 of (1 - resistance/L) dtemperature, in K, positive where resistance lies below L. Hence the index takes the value -1.1 K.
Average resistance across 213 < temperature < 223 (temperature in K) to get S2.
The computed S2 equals 51.4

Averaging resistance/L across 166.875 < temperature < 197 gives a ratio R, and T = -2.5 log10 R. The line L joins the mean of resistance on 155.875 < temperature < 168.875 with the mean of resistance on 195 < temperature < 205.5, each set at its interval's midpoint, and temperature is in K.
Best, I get 0.06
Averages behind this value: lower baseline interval 53.6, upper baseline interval 50.4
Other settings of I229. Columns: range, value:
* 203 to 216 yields 49.6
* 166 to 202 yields 49.3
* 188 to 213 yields 50.1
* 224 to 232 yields 47.2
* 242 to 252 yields 43.9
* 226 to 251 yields 45.5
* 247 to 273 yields 42.5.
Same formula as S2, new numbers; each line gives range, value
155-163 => 56.2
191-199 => 50.9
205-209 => 49.1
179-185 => 48.2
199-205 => 50.2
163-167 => 50.7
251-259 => 42.8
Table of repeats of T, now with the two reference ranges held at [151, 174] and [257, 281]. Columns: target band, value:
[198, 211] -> -0.01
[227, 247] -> 0.00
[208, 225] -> -0.05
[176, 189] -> 0.06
